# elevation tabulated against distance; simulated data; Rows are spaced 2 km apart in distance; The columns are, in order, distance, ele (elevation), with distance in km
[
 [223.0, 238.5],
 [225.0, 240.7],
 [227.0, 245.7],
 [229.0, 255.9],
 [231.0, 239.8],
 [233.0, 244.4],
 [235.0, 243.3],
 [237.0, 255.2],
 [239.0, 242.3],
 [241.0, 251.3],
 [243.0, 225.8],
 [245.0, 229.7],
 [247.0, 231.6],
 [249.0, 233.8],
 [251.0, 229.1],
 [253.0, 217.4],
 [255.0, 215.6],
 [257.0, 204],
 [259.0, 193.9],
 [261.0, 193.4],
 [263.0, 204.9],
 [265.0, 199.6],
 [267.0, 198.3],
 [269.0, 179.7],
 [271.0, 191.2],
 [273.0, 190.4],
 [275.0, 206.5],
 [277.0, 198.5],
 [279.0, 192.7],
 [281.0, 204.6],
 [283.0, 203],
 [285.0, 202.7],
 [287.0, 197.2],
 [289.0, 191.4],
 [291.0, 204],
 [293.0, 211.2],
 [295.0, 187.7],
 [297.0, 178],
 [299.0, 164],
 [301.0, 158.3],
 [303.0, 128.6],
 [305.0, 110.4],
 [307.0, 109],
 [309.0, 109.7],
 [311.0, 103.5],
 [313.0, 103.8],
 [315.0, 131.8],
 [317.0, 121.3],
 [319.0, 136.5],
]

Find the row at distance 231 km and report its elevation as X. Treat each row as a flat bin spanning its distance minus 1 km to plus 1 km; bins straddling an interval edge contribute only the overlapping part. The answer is 239.8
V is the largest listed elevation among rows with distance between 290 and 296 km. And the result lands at 211.2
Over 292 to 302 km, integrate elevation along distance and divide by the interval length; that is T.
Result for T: 180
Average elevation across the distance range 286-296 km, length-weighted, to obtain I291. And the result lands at 198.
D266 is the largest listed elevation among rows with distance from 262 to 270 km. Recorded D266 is 204.9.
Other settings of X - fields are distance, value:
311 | 103.5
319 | 136.5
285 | 202.7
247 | 231.6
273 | 190.4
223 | 238.5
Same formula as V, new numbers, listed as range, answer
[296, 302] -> 178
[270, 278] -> 206.5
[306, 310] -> 109.7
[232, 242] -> 255.2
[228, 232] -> 255.9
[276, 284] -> 204.6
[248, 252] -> 233.8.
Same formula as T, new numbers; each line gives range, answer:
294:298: 183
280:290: 200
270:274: 191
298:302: 161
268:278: 193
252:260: 208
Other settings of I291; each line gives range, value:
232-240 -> 246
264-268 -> 199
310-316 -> 113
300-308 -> 127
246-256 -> 226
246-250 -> 233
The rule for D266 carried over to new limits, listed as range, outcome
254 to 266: 215.6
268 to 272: 191.2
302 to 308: 128.6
